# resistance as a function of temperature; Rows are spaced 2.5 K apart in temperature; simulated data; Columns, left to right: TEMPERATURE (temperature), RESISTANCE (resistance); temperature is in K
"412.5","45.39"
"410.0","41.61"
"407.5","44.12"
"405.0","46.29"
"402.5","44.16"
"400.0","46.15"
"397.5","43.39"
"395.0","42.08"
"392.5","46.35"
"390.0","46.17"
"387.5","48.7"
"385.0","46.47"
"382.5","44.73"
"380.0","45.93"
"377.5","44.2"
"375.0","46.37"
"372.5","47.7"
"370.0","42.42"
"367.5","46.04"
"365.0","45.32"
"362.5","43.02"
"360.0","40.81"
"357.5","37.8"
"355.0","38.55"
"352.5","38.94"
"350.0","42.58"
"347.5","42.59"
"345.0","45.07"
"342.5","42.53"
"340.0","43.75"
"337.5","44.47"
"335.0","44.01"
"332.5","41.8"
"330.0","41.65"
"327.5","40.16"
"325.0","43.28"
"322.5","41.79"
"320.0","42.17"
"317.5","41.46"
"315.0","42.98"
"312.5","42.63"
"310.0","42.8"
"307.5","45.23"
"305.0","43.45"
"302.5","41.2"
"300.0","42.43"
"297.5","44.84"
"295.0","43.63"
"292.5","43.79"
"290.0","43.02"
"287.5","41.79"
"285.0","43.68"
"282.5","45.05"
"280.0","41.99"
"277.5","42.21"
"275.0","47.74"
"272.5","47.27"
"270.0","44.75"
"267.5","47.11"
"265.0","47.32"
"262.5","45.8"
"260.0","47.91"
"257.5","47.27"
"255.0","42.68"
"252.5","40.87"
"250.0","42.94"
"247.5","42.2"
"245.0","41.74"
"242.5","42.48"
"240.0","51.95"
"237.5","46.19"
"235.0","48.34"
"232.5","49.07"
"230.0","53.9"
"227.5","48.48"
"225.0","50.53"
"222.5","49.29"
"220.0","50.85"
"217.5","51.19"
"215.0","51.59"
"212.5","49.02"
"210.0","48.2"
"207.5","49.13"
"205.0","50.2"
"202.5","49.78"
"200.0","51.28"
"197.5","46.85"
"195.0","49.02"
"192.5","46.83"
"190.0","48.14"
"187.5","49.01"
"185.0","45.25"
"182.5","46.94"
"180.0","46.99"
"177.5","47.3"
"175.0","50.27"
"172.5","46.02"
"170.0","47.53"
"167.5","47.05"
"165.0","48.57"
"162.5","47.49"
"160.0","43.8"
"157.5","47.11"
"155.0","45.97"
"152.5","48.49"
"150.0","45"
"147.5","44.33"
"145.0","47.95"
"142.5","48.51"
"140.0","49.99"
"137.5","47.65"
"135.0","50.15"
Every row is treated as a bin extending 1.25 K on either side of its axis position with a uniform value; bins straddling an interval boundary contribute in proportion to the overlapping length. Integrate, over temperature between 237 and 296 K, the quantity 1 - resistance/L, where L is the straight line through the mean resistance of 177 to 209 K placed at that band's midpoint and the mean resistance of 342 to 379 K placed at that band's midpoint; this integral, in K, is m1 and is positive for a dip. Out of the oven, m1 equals 1.7 K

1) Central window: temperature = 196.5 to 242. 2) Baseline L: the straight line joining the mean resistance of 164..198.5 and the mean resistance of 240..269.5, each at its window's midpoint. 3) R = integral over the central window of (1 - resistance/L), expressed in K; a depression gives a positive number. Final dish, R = -3.5 K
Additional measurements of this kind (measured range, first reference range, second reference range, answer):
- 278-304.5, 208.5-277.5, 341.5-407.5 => 1.7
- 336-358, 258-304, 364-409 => 1.5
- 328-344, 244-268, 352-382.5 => 0.3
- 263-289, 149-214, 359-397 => 0.9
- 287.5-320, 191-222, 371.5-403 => 3.0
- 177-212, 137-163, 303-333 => -1.9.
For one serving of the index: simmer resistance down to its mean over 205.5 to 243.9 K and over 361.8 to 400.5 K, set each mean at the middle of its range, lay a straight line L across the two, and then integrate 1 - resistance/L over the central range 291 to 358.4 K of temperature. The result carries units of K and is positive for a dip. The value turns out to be 6.2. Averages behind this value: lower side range 49.3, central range 42.5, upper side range 45.3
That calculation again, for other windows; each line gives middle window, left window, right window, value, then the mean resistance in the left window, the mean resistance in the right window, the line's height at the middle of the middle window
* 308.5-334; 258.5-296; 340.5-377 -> 1.0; 44.9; 42.9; 43.8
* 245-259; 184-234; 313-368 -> 1.2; 49.4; 42.3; 47.1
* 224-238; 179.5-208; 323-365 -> -0.8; 48.3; 42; 46.7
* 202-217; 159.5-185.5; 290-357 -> -1.2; 47.2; 42.6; 46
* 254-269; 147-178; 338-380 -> -0.5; 46.9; 43.1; 45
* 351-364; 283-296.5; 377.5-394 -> 1.5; 43.3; 46.2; 45.3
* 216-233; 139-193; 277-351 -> -1.9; 47.2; 42.9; 45.5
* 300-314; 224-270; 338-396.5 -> 0.7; 46.4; 43.8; 45.1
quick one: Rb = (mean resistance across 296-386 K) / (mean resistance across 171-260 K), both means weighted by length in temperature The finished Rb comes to 0.90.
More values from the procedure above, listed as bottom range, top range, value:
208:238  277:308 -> 0.87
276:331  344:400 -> 1.03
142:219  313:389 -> 0.90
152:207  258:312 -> 0.93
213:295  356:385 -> 0.95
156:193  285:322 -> 0.91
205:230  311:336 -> 0.84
